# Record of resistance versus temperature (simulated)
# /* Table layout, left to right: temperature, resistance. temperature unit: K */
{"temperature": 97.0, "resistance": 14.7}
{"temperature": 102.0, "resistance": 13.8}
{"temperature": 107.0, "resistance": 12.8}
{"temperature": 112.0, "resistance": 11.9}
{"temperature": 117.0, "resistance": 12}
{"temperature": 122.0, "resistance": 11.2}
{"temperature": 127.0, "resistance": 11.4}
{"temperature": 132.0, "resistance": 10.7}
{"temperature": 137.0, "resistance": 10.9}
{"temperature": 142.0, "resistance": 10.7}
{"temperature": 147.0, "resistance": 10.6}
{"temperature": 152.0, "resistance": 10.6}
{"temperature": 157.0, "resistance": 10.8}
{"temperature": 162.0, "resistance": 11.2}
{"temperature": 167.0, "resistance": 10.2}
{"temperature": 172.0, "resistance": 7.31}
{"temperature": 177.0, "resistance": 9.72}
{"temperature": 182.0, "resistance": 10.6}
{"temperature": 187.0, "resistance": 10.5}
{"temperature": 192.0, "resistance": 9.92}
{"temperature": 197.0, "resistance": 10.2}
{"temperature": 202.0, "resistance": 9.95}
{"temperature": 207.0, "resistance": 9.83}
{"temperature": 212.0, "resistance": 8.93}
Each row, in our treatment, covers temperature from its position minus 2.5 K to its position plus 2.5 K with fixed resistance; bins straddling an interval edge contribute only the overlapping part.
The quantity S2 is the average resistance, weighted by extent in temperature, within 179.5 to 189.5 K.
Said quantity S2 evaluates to 10.6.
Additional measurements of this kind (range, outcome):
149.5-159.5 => 10.7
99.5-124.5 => 12.3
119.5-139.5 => 11.1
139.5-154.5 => 10.6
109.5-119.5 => 11.9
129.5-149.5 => 10.7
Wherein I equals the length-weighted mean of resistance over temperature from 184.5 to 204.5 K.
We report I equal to 10.1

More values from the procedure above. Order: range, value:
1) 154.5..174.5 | 9.88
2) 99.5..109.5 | 13.3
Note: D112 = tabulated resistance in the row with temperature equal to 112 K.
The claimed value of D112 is 11.9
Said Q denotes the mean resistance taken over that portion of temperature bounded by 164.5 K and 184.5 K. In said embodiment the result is 9.46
